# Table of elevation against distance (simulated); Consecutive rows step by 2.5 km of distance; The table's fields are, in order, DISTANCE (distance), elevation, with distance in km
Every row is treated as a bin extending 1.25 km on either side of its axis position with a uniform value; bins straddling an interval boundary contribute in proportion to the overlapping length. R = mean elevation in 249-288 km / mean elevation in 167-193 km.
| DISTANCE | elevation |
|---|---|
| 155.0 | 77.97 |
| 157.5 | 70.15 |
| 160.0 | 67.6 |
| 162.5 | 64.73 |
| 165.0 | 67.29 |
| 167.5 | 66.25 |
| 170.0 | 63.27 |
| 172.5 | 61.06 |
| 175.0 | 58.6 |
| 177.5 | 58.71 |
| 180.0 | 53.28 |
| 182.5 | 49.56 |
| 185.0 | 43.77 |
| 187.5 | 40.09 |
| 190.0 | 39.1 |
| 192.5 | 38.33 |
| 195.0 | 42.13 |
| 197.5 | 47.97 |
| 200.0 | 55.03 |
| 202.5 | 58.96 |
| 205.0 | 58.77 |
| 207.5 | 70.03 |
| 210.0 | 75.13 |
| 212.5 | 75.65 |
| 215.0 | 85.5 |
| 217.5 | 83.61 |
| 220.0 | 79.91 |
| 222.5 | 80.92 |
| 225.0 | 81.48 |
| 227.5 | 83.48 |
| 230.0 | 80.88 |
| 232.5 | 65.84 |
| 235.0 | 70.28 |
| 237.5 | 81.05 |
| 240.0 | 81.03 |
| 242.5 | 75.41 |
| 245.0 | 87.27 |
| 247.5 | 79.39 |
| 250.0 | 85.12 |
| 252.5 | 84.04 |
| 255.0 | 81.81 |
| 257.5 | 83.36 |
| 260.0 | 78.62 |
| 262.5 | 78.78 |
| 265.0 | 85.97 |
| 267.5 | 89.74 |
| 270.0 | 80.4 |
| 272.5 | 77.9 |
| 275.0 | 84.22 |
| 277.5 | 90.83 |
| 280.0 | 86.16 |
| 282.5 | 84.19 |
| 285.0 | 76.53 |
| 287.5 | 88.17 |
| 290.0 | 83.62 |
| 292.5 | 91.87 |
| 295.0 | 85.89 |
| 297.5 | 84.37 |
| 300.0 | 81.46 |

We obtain 1.60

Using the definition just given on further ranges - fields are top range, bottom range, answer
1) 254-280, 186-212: 1.57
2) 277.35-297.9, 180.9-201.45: 1.91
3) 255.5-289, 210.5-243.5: 1.06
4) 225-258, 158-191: 1.41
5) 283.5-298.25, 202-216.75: 1.19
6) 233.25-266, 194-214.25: 1.32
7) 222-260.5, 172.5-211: 1.52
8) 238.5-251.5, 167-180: 1.35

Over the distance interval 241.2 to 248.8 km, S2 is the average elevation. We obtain 80.7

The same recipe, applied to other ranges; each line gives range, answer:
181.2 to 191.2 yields 43.2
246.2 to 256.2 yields 82.6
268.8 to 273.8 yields 79.2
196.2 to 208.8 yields 58.2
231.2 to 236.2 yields 68.2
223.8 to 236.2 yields 76.4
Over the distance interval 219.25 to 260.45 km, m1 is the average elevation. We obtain 80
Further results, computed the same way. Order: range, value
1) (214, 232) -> 81.5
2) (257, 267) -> 82.2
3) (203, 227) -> 76.4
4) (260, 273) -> 82.4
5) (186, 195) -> 39.7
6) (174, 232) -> 62.7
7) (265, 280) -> 84.9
